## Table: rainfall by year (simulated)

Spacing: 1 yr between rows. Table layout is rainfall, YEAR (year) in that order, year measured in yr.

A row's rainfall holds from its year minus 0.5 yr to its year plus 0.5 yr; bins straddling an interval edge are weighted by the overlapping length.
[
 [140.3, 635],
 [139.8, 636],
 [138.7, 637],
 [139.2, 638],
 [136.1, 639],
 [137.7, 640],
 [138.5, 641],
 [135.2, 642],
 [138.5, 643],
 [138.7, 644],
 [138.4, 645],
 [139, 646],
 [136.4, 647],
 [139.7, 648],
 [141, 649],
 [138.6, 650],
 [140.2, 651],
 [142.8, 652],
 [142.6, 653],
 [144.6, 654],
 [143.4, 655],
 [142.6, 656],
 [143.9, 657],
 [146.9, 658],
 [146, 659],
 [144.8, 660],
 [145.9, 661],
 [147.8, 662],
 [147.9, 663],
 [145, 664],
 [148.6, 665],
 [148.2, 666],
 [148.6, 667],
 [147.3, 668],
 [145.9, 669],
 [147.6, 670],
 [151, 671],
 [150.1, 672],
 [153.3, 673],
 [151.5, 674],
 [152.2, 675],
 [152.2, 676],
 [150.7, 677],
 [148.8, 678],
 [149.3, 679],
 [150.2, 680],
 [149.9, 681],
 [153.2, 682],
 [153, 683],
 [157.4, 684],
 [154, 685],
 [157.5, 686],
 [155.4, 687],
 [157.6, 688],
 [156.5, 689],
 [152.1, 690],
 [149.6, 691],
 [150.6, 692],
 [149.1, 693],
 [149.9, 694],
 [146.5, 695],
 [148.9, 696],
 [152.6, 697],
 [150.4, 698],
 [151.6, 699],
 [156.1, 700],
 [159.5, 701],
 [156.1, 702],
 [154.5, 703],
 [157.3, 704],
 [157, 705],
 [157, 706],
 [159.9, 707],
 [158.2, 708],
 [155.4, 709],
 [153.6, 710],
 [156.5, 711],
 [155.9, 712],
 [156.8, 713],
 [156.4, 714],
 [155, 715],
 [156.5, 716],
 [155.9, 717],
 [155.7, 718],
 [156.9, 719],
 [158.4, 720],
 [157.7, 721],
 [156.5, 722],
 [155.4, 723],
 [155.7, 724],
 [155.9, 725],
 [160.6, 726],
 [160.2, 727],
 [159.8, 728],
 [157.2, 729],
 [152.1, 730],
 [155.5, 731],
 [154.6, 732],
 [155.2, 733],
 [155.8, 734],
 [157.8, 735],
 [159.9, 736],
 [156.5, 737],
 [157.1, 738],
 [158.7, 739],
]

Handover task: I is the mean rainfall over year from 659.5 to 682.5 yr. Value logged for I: 149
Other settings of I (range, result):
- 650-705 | 150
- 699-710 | 157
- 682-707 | 154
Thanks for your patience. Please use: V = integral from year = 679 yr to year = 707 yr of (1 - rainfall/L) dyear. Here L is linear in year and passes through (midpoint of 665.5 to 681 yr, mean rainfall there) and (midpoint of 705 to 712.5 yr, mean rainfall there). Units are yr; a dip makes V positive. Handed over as 0.0 yr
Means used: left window 150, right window 157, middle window 154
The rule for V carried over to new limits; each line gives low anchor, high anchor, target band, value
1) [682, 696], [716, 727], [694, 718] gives 0.0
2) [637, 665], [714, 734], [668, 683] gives -0.4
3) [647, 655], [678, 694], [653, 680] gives -0.3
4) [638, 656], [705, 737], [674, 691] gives -0.6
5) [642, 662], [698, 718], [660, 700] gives -0.5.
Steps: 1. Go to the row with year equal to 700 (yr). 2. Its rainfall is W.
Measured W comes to 156.1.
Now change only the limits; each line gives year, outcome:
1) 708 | 158.2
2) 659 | 146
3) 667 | 148.6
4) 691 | 149.6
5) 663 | 147.9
